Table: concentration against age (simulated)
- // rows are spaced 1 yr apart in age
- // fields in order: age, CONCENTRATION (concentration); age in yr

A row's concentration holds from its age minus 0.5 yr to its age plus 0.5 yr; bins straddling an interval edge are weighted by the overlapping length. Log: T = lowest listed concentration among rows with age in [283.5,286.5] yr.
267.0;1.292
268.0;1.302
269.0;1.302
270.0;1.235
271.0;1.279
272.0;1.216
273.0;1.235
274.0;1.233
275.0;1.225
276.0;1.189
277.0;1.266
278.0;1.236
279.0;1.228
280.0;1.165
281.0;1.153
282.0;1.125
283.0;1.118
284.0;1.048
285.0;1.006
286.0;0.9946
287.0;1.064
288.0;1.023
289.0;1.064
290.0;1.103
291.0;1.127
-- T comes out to 0.9946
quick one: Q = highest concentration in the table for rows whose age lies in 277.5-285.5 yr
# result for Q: 1.236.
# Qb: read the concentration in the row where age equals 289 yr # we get 1.064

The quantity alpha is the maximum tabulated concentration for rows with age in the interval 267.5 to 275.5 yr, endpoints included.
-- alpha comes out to 1.302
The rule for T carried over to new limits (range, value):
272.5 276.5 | 1.189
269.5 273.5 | 1.216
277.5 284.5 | 1.048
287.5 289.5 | 1.023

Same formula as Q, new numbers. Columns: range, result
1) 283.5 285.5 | 1.048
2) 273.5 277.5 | 1.266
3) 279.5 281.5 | 1.165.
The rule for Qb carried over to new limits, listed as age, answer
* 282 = 1.125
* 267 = 1.292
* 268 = 1.302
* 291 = 1.127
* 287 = 1.064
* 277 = 1.266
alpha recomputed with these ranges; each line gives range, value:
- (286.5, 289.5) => 1.064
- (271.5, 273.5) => 1.235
